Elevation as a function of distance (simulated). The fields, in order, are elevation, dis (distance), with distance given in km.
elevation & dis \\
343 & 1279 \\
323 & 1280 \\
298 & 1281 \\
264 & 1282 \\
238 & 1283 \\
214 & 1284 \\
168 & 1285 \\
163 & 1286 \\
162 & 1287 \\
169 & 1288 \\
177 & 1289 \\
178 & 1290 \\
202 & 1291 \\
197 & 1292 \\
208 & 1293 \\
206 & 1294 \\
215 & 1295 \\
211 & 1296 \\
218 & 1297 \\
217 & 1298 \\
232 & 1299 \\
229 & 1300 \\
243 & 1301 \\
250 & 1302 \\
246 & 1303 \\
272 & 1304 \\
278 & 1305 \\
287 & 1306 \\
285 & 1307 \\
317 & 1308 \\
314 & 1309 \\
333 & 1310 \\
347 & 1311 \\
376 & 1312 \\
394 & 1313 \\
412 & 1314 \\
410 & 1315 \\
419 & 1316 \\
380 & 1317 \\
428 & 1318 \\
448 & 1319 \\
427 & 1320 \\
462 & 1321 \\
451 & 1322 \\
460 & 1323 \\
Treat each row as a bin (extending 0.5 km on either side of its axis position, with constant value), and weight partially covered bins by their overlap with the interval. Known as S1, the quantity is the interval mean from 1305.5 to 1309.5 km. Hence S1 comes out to 301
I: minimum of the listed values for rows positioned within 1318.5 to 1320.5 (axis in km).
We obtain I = 427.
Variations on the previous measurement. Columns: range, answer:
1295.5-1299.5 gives 211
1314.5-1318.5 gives 380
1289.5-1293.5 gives 178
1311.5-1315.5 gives 376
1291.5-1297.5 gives 197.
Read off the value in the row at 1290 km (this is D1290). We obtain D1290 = 178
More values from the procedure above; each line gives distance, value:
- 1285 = 168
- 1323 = 460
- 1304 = 272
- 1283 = 238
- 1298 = 217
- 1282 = 264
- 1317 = 380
